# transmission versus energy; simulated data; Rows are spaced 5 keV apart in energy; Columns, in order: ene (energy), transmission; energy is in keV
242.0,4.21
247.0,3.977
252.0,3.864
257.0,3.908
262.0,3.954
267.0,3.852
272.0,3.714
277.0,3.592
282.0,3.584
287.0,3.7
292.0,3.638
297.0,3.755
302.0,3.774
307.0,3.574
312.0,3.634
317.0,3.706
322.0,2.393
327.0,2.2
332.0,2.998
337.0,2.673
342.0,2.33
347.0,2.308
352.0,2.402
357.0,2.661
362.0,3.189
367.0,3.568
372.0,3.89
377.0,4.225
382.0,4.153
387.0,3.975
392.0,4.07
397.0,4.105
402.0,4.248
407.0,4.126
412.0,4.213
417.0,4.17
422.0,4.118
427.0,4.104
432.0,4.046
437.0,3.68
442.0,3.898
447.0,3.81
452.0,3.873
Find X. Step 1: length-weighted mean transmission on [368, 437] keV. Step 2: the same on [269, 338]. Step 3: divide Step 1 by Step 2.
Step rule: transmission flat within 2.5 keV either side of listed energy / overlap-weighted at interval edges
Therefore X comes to 1.21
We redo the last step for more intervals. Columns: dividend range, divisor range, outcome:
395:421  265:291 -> 1.13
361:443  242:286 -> 1.05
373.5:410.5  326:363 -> 1.59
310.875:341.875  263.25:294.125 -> 0.77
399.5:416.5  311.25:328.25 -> 1.41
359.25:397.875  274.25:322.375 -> 1.08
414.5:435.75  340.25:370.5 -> 1.46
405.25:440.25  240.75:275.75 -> 1.04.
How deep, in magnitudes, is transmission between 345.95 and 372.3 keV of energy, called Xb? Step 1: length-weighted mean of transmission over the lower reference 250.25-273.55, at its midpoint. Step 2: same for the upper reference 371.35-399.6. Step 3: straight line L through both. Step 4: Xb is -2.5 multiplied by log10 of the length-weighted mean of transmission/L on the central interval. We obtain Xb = 0.33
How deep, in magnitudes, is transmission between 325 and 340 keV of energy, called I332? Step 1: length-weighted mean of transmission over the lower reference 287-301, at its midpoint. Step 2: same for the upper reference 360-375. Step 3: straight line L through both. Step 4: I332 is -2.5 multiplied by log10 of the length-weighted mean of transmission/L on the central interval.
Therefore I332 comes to 0.35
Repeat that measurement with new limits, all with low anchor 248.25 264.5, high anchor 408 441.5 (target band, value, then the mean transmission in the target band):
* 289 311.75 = 0.08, 3.68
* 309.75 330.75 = 0.31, 2.98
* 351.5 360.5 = 0.45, 2.63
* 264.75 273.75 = 0.04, 3.79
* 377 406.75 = -0.03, 4.12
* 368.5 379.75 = 0.00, 4.02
